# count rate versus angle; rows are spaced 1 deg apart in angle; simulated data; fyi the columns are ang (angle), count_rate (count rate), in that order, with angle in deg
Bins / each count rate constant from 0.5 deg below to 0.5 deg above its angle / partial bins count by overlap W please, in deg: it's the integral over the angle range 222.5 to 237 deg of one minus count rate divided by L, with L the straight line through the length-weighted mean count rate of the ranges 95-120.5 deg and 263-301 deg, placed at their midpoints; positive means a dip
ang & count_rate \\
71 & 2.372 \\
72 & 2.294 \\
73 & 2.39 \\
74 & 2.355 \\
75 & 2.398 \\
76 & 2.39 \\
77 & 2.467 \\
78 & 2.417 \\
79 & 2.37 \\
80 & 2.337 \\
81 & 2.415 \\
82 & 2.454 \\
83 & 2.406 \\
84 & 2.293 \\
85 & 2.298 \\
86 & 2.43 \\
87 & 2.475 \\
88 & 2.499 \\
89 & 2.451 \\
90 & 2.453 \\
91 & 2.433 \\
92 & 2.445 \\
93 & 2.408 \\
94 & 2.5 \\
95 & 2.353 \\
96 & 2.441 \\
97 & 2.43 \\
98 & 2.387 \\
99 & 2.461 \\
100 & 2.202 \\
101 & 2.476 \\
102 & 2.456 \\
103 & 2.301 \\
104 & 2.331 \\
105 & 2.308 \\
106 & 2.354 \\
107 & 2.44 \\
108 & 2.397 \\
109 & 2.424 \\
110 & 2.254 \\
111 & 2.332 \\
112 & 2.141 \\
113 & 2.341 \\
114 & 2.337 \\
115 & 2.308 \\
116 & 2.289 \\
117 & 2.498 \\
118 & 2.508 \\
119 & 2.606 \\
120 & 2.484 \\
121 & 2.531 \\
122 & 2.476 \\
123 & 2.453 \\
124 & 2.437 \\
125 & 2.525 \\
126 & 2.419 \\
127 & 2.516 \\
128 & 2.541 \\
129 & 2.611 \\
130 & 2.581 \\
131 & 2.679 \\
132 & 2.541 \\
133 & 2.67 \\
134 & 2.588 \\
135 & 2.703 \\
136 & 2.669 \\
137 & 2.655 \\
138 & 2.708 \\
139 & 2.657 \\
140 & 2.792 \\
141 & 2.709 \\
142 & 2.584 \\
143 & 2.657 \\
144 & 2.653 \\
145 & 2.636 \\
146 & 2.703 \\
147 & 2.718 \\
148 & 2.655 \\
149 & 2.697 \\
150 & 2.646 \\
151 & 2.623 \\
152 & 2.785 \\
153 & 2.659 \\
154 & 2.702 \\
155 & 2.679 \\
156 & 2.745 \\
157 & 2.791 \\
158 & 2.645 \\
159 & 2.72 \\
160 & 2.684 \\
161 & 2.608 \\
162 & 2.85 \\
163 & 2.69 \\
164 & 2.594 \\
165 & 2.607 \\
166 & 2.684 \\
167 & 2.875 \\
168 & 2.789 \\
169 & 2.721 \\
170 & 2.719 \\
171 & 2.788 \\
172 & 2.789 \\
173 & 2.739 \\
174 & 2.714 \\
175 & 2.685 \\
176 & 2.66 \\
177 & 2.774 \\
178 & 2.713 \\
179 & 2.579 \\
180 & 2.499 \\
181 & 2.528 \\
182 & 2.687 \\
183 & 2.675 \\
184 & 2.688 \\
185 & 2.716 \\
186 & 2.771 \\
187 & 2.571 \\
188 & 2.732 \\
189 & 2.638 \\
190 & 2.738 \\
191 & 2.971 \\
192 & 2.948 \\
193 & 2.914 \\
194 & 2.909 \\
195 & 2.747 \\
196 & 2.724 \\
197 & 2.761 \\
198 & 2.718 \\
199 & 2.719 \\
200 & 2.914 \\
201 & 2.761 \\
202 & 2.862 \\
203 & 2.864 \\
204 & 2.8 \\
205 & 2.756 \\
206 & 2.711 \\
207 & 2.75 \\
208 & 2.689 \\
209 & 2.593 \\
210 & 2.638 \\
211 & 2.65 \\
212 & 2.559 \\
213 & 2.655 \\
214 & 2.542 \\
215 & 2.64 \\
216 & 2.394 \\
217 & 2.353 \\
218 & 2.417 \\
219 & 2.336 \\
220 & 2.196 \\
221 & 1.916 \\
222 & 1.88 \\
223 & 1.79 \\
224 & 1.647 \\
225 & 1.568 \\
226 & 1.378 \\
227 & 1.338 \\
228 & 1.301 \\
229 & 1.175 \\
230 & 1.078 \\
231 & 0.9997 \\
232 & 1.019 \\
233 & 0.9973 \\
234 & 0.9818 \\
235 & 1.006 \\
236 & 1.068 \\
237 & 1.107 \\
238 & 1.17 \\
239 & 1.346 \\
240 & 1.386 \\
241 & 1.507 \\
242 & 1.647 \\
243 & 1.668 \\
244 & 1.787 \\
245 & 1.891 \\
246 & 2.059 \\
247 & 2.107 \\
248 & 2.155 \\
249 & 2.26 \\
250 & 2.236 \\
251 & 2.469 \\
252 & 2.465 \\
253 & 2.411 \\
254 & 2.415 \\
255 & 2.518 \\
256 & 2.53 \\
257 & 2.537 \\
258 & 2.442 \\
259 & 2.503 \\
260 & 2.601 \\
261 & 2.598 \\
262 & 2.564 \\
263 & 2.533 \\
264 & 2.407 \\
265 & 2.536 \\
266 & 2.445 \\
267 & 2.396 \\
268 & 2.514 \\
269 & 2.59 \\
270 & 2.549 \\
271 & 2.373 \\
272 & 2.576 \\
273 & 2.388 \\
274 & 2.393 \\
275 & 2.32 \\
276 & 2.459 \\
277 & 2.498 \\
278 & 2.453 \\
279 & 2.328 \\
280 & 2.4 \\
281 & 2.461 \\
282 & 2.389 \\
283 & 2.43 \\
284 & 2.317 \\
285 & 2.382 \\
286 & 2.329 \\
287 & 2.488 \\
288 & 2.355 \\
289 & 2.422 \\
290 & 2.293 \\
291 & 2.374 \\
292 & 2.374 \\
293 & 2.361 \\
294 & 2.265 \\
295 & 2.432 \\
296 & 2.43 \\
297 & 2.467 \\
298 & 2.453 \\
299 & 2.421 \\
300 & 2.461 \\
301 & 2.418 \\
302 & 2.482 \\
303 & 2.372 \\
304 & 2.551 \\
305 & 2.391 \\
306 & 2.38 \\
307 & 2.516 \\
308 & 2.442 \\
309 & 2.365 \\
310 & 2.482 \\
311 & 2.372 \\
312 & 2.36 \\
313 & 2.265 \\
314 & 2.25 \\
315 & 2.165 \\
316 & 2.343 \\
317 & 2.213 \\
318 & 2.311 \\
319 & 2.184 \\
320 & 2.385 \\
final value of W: 7.1 deg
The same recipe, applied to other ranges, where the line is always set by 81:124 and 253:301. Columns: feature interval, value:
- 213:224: 0.86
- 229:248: 8.11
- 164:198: -4.31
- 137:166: -3.27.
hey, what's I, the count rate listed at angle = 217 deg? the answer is 2.353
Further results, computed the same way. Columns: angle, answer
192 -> 2.948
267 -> 2.396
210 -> 2.638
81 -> 2.415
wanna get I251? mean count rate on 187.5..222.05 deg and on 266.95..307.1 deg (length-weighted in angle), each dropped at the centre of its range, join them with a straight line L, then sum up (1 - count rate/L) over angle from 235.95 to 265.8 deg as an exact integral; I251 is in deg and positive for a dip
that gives 4.7 deg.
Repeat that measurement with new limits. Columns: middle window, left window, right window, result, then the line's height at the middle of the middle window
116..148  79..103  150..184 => -0.35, 2.56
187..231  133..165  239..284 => 1.69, 2.48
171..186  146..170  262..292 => -0.14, 2.66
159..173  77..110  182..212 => -0.41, 2.65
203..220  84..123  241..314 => -1.47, 2.38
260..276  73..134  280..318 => -0.61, 2.39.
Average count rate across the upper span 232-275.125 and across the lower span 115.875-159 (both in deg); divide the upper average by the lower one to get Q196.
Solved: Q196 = 0.80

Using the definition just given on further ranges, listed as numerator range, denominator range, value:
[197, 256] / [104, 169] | 0.79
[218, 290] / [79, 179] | 0.81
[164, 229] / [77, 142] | 1.03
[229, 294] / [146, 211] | 0.78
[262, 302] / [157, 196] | 0.89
